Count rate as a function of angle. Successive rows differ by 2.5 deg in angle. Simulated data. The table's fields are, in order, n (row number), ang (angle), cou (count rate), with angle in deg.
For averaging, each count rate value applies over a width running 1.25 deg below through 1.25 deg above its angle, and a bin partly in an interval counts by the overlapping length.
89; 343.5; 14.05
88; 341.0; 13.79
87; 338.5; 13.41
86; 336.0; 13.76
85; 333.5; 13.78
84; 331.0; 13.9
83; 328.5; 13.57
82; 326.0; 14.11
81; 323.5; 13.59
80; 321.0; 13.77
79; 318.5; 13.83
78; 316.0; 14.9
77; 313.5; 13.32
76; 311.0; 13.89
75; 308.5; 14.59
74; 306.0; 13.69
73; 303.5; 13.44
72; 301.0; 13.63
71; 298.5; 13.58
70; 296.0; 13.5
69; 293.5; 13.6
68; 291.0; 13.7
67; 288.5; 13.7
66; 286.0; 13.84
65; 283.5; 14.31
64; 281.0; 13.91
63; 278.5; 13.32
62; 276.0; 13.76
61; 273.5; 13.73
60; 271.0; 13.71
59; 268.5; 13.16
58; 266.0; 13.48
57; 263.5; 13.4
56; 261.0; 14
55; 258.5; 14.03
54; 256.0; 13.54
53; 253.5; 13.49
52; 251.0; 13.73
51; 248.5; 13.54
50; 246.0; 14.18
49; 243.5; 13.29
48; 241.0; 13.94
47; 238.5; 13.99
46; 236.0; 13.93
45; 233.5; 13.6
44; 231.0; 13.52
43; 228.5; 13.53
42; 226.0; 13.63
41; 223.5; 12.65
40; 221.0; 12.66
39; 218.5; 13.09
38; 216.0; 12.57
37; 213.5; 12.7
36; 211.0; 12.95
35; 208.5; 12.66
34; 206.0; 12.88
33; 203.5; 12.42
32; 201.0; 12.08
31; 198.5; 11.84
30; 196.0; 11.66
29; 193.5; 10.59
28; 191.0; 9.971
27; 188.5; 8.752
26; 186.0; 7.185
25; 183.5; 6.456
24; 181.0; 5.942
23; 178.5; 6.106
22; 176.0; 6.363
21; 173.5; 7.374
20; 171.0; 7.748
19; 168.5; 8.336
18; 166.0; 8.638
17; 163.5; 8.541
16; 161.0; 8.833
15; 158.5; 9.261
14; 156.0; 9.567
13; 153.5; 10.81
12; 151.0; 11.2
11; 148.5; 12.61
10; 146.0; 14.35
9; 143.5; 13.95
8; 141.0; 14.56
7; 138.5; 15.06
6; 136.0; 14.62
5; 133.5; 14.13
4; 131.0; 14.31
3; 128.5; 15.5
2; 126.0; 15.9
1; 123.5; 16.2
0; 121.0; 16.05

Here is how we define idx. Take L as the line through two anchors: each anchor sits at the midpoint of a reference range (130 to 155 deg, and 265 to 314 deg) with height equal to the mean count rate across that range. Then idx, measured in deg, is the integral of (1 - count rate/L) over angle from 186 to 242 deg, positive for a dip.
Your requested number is 5.0 deg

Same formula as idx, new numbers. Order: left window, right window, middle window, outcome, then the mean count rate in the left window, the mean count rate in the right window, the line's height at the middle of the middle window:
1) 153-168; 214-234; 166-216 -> 6.53 deg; 9.15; 13.1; 11.1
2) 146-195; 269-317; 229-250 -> -3.87 deg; 8.81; 13.8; 11.6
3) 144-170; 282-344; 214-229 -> -1.57 deg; 10.3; 13.8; 11.7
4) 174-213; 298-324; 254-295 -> -3.55 deg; 9.86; 13.9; 12.6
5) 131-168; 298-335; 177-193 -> 6.20 deg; 11.9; 13.8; 12.3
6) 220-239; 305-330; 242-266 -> -0.20 deg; 13.4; 13.9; 13.6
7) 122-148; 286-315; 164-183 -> 9.55 deg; 14.8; 13.7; 14.6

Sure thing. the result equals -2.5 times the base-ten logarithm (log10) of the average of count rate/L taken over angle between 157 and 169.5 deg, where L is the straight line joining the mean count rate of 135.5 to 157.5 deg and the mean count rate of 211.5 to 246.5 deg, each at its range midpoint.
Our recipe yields 0.43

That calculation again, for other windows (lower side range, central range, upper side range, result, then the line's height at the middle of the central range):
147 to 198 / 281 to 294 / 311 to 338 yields -0.10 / 12.6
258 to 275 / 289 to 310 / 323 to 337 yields 0.00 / 13.7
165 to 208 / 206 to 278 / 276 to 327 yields -0.18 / 11.4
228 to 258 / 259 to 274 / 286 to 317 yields 0.01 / 13.7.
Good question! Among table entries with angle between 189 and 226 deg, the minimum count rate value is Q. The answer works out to 9.971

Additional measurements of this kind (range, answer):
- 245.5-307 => 13.16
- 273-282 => 13.32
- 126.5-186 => 5.942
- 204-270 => 12.57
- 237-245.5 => 13.29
